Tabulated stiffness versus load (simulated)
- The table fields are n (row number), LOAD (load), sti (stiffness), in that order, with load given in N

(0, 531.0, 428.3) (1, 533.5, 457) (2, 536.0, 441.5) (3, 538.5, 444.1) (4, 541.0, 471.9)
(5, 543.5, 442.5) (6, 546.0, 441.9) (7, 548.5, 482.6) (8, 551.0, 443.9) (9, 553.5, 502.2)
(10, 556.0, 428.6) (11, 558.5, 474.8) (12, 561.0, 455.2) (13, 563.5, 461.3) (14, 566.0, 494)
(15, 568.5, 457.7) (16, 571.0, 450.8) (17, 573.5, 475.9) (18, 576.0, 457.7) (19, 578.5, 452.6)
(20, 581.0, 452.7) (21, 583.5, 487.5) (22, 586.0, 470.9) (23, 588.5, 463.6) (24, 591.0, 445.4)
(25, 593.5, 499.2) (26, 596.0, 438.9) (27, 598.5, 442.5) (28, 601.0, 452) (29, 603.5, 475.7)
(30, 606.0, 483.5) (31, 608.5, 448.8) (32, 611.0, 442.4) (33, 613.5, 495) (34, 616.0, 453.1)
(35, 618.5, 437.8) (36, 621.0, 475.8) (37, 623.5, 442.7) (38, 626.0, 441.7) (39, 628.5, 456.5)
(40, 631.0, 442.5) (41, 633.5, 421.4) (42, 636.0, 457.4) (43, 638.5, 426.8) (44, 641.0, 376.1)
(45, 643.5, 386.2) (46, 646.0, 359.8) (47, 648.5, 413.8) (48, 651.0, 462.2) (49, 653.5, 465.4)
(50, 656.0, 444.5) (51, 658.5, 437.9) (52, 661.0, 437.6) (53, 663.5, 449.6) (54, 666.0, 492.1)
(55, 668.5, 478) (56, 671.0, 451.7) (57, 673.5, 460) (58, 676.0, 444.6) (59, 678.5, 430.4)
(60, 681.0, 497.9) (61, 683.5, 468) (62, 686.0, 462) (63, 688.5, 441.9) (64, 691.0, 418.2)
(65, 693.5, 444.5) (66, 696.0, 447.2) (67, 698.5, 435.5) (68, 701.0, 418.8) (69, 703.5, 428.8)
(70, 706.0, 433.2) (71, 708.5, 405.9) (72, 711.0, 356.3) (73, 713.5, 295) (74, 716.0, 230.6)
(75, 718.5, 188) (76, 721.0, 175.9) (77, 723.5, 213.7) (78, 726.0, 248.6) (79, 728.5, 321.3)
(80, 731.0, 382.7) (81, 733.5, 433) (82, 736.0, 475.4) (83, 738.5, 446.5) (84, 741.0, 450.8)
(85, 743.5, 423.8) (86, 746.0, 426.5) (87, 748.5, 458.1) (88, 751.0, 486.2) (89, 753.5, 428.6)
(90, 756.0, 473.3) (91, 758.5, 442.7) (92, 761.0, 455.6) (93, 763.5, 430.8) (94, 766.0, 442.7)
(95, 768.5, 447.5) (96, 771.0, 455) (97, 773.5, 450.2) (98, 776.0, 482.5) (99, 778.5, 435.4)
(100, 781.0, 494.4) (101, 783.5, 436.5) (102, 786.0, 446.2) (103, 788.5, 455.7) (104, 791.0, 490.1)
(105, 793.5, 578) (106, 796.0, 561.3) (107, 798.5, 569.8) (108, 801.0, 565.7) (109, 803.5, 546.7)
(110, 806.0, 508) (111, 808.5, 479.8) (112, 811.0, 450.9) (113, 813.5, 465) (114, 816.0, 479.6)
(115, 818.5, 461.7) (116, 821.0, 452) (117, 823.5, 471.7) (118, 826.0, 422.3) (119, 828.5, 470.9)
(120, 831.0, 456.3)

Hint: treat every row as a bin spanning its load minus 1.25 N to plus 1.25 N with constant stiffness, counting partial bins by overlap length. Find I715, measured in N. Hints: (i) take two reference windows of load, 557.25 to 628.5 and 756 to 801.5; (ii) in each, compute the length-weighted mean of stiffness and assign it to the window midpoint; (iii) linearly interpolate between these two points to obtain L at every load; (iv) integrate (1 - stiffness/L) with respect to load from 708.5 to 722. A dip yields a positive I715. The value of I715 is 5.93 N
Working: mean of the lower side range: 462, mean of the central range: 265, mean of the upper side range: 478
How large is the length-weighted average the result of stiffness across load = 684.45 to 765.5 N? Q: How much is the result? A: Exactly 394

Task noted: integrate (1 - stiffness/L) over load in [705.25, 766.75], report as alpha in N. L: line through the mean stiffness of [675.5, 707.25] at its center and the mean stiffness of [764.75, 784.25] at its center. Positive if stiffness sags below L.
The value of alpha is 9.6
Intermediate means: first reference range 444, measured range 380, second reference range 456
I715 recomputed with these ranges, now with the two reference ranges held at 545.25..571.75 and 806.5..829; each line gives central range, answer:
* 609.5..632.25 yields 0.5 N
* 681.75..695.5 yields 0.4 N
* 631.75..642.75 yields 1.0 N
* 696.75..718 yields 4.2 N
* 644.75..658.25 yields 1.0 N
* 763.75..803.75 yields -2.2 N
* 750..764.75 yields 0.3 N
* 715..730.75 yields 7.6 N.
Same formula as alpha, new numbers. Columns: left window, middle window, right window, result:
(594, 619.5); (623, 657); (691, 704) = 1.62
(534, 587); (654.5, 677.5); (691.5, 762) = -2.28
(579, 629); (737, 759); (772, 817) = 1.67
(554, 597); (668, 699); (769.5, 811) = 1.78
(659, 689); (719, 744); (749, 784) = 5.83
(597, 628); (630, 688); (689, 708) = 0.16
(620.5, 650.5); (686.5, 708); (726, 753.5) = -0.53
